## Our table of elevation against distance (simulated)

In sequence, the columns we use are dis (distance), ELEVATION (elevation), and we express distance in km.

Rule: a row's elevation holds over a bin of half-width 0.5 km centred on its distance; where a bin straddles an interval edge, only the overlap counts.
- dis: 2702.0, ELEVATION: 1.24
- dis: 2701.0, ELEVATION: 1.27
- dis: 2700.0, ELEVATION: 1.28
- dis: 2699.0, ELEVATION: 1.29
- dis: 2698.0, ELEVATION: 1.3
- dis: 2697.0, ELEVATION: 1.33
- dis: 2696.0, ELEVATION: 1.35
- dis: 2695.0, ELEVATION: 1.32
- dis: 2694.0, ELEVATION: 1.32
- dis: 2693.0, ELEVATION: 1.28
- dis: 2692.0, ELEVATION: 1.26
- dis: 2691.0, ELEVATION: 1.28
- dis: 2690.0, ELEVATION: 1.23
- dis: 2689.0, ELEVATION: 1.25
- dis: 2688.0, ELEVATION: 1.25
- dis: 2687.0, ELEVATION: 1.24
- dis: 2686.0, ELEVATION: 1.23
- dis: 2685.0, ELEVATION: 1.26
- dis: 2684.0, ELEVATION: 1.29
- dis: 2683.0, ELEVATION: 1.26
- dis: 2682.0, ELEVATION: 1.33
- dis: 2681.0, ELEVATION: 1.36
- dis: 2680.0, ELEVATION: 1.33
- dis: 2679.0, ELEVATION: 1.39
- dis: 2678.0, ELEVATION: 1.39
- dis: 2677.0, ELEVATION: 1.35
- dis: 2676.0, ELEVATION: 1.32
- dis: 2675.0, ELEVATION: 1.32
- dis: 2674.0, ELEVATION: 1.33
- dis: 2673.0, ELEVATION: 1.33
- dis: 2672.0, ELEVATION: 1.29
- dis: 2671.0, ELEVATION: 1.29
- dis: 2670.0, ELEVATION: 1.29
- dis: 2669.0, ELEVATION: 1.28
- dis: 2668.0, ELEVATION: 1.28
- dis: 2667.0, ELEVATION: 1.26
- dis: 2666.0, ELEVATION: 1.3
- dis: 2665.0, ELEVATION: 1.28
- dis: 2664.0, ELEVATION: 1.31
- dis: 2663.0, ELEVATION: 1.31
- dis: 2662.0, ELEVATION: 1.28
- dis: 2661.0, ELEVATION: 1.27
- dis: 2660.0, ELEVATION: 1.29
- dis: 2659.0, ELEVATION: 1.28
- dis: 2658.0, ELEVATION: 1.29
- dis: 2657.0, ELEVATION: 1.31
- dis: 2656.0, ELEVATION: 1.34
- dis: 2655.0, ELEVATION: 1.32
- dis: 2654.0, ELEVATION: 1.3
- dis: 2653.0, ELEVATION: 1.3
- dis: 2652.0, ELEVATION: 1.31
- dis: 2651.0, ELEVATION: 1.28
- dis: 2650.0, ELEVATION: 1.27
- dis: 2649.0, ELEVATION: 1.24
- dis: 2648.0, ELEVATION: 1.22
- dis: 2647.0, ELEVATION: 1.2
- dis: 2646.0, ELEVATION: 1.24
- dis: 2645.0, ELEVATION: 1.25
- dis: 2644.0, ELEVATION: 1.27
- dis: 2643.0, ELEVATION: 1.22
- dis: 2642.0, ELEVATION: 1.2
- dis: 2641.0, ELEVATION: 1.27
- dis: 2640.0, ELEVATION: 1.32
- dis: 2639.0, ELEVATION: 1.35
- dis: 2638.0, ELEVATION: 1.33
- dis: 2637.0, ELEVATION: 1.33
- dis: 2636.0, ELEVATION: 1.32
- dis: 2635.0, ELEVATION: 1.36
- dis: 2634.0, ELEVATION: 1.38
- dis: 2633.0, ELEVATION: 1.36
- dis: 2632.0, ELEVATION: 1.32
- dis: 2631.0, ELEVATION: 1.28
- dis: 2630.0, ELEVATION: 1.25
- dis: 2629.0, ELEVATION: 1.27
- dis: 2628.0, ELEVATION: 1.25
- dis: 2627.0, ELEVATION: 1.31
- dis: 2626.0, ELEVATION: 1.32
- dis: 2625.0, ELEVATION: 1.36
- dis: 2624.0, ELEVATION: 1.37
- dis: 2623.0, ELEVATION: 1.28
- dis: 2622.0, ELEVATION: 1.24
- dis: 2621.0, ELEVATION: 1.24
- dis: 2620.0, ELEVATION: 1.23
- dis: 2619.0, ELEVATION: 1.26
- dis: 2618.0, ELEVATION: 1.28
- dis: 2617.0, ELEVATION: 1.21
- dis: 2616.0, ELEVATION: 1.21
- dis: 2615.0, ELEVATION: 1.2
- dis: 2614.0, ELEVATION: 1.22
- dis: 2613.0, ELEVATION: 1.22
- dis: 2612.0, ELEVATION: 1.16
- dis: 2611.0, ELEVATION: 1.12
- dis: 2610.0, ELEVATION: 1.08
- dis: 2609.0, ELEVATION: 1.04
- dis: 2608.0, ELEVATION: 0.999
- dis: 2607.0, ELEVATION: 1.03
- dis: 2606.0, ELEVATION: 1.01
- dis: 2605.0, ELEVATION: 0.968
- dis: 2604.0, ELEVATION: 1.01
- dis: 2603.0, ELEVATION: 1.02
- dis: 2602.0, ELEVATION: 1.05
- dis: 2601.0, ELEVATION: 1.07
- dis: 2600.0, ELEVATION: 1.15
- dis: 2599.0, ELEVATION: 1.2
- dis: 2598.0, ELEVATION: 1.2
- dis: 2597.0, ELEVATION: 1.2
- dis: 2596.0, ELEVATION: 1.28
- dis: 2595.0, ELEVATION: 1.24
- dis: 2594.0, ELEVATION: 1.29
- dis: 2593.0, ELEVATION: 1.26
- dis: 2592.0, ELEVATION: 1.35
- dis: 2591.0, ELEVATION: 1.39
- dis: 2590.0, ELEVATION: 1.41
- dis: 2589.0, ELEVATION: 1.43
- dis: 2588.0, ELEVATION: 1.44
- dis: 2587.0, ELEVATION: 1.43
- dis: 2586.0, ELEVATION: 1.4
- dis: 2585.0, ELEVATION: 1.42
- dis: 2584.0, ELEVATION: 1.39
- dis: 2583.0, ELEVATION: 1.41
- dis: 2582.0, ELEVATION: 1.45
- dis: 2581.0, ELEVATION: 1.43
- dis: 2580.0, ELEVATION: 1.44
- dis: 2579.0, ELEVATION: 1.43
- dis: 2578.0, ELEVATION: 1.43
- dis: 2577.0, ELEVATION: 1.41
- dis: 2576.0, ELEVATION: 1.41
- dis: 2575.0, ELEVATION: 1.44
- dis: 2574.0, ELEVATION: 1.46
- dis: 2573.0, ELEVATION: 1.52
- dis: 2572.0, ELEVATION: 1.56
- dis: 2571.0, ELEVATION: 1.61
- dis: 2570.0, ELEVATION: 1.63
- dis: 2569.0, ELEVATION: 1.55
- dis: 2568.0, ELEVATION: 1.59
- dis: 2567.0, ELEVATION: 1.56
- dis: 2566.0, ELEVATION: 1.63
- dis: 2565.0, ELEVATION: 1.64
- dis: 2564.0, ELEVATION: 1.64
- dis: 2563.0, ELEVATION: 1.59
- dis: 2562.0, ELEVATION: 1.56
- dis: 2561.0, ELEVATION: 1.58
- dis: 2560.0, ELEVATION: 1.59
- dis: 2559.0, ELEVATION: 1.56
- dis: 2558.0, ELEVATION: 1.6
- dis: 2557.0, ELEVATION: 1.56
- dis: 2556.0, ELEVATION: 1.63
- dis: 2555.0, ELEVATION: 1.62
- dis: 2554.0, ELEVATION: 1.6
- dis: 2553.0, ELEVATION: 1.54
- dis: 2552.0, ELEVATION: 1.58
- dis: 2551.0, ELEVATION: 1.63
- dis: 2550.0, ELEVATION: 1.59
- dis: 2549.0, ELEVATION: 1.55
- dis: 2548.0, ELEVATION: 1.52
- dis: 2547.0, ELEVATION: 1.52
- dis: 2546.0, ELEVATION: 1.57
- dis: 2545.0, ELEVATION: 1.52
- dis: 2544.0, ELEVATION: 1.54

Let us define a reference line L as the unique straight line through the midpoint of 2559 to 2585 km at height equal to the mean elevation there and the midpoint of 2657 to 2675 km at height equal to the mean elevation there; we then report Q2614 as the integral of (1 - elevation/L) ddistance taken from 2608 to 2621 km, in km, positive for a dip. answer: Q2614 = 2.15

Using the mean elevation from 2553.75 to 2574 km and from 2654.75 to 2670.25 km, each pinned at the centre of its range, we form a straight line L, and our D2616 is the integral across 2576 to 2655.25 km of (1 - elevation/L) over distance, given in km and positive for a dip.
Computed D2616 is 9.08 km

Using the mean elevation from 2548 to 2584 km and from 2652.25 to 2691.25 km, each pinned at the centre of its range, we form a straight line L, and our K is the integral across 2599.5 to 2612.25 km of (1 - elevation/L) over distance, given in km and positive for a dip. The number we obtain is 3.5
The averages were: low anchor 1.54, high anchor 1.3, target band 1.05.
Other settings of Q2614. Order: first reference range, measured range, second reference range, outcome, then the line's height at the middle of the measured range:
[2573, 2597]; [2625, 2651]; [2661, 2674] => 0.8 km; 1.33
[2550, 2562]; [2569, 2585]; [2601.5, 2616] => -0.9 km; 1.39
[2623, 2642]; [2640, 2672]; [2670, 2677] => 0.9 km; 1.31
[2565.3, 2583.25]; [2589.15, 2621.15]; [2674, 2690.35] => 5.9 km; 1.44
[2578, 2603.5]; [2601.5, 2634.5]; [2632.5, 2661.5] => 2.6 km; 1.3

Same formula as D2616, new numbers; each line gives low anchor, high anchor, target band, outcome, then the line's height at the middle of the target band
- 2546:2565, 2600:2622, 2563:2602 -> -1.39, 1.36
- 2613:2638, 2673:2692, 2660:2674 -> 0.05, 1.3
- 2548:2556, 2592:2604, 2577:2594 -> -1.52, 1.29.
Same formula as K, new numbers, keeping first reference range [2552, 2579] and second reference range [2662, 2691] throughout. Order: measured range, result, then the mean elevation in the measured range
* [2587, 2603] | 2.44 km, 1.26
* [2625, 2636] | 0.72 km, 1.31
